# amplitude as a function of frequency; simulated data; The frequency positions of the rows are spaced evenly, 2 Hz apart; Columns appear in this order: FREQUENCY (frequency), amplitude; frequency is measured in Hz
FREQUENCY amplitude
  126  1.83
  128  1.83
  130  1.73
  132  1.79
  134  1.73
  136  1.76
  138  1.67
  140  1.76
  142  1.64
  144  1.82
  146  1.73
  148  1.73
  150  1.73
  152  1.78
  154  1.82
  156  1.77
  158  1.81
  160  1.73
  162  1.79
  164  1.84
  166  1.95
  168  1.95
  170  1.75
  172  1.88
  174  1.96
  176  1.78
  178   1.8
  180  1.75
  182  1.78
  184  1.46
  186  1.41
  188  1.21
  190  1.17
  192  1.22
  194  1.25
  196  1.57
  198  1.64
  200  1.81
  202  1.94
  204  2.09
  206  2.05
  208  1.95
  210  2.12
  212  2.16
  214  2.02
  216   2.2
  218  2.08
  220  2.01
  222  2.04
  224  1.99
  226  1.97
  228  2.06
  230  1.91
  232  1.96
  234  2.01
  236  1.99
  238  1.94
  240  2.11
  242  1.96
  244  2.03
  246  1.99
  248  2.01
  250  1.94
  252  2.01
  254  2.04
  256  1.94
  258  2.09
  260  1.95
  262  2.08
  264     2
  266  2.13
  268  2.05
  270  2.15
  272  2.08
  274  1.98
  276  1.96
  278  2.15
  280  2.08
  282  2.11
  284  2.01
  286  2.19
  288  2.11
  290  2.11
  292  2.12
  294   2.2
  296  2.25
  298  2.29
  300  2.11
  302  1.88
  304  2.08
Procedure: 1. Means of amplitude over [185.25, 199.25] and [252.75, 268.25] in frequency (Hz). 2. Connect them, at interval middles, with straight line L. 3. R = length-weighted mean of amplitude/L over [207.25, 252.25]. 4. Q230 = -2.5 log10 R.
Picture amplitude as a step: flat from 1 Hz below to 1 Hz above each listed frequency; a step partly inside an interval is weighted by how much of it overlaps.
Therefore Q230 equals -0.18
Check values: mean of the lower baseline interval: 1.36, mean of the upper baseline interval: 2.03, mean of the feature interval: 2.02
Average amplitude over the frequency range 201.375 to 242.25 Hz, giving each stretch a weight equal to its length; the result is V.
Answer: 2.03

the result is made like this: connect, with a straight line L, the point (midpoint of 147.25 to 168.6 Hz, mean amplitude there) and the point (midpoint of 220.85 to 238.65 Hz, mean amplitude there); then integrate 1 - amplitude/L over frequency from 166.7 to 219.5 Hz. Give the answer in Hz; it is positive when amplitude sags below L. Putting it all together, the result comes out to 3.46 Hz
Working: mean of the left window 1.81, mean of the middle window 1.77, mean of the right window 1.99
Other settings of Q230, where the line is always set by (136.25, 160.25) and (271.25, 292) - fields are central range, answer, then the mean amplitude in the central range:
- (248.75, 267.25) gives 0.001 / 2.02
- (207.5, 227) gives -0.074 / 2.06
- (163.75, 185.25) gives 0.006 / 1.8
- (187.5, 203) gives 0.249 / 1.48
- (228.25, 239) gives -0.004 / 1.97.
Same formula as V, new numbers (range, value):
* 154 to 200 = 1.66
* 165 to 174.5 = 1.89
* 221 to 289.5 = 2.03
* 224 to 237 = 1.98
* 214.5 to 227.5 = 2.05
